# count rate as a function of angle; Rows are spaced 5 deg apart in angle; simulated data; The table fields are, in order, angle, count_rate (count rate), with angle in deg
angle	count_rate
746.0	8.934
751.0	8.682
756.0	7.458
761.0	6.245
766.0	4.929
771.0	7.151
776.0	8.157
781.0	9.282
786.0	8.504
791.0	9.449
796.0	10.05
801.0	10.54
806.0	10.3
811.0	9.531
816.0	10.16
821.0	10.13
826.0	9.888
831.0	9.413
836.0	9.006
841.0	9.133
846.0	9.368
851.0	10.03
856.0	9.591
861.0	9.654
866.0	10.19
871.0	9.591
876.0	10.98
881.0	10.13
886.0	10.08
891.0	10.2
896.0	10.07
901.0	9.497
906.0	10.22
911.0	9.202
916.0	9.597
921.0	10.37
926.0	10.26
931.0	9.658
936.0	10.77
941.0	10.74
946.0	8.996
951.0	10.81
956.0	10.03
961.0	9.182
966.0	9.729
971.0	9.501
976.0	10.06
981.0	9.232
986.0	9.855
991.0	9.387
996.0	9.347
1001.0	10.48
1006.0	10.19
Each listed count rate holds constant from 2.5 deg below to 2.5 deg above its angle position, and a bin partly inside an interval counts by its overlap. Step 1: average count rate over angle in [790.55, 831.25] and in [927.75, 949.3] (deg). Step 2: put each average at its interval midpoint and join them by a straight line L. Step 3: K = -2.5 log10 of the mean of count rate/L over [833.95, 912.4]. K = 0.023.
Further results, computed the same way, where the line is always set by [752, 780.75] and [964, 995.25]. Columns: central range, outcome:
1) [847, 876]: -0.202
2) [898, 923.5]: -0.116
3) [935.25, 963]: -0.092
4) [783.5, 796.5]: -0.244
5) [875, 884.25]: -0.234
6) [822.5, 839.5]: -0.203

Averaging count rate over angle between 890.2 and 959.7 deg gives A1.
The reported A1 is 10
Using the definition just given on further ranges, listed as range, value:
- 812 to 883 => 9.8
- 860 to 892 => 10.1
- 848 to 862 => 9.76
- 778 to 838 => 9.68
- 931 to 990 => 9.88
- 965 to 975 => 9.66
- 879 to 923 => 9.92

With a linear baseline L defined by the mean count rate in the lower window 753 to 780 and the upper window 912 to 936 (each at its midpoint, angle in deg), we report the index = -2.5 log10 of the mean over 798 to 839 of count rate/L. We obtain -0.234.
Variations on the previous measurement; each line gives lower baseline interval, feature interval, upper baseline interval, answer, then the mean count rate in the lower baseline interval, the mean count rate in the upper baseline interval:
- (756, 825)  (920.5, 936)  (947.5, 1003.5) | -0.07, 8.78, 9.77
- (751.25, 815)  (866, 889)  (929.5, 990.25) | -0.11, 8.51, 9.87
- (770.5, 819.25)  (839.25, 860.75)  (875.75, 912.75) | 0.02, 9.41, 10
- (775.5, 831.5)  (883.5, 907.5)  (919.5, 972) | -0.01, 9.68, 10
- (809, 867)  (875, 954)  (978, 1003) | -0.05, 9.66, 9.65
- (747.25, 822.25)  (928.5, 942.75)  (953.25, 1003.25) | -0.10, 8.68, 9.68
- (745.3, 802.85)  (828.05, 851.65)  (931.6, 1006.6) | -0.07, 8.24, 9.87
